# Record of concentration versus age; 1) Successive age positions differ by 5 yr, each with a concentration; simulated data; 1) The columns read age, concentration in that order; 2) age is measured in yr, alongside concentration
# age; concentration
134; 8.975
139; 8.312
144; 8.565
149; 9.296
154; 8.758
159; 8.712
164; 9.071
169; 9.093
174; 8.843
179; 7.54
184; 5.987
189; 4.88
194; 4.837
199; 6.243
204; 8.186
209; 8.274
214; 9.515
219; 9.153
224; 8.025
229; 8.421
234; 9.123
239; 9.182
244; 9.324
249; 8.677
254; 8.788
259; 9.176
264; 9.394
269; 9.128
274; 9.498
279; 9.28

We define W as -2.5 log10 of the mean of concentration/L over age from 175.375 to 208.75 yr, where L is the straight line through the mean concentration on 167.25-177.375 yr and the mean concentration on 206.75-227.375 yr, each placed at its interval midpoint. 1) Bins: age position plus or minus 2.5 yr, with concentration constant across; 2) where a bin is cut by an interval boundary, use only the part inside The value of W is 0.33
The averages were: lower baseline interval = 8.84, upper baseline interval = 8.73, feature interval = 6.5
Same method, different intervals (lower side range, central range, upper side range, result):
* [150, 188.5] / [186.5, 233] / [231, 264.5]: 0.15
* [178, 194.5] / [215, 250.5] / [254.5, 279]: -0.15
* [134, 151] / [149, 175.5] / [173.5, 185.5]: -0.12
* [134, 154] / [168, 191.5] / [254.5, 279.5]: 0.24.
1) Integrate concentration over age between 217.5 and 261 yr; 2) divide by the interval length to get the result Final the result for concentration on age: 8.86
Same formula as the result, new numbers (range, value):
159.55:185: 8.28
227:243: 8.96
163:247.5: 7.97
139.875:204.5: 7.69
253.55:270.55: 9.16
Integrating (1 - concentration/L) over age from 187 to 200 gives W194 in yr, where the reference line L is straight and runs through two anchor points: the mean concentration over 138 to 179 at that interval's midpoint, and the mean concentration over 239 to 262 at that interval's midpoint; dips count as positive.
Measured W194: 5.33 yr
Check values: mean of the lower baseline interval 8.77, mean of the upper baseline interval 9.02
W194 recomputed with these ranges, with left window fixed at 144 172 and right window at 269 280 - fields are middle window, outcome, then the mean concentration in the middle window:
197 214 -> 2.3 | 7.89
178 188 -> 3.0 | 6.36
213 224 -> 0.2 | 9.01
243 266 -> 0.6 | 9.05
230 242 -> 0.2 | 9.07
